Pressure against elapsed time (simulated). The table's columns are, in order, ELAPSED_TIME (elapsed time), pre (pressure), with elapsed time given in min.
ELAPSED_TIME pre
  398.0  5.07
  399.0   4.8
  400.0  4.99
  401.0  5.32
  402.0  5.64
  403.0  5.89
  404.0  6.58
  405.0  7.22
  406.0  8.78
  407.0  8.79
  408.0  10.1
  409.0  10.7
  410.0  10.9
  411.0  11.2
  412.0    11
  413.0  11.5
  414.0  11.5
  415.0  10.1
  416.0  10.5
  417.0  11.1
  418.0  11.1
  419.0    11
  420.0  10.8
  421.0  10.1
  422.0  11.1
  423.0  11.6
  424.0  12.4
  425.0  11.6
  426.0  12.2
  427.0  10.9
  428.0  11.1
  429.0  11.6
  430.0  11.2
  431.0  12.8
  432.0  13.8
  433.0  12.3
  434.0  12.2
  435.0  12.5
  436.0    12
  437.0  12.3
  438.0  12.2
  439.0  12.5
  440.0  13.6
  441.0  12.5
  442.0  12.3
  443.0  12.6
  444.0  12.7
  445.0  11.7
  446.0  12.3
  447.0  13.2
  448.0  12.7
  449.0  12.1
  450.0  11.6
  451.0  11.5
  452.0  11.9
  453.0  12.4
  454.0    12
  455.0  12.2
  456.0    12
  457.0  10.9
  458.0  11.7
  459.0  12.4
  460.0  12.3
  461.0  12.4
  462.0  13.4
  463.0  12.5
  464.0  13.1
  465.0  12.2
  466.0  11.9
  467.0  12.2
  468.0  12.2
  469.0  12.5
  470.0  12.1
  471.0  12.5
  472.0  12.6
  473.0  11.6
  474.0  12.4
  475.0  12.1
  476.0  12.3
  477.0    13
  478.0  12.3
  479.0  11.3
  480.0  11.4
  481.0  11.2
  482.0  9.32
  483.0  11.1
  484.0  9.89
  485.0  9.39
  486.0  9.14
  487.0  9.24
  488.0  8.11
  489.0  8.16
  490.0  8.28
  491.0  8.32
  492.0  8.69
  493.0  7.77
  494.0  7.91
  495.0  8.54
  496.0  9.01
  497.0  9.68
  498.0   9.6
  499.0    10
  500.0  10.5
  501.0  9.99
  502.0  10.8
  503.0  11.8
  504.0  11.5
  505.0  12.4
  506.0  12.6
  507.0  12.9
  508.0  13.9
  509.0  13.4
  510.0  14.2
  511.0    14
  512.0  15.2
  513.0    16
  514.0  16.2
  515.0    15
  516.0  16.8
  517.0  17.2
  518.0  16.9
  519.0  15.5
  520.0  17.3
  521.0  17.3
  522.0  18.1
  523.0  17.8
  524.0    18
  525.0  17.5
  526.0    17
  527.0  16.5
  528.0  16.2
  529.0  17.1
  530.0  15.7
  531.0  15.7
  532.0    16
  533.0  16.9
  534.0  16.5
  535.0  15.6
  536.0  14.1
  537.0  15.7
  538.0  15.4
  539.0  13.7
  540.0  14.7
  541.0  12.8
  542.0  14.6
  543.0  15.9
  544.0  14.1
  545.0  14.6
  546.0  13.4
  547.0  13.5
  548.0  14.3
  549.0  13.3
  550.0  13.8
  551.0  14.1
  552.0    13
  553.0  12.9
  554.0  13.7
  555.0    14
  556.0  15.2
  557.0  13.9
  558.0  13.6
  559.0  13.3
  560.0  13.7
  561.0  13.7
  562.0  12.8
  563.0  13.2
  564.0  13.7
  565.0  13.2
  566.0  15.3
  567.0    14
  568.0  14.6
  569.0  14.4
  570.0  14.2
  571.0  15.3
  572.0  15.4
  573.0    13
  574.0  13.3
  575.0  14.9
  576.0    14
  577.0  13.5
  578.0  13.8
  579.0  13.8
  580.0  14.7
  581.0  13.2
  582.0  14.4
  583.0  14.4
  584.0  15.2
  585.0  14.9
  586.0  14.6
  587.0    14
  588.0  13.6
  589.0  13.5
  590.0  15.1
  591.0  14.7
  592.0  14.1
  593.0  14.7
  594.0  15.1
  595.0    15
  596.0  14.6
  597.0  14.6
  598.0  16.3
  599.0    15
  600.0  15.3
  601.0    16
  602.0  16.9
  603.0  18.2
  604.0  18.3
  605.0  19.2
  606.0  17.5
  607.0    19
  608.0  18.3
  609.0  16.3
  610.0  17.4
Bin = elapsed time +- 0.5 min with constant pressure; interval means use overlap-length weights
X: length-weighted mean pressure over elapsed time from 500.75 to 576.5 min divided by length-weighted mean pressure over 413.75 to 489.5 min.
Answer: 1.25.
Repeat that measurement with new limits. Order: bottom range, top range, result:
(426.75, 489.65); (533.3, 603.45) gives 1.22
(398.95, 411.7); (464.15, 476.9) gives 1.55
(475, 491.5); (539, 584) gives 1.37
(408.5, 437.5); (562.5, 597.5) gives 1.24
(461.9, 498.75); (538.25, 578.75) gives 1.31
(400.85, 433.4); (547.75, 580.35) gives 1.34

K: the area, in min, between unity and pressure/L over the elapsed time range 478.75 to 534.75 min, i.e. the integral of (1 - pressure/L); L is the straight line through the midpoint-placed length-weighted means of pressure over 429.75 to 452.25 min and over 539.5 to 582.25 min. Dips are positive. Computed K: 1.3 min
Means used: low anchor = 12.4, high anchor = 14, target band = 13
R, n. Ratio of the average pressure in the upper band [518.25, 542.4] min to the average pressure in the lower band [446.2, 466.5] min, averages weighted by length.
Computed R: 1.3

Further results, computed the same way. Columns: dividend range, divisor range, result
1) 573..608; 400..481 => 1.33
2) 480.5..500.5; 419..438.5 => 0.78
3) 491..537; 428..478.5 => 1.14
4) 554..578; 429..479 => 1.14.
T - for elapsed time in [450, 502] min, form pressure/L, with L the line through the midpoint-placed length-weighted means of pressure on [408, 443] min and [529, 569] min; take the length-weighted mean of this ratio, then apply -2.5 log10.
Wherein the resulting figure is 0.160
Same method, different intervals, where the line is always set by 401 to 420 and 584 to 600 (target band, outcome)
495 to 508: 0.12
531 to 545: -0.15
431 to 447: -0.21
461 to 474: -0.11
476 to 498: 0.21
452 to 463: -0.12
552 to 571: 0.00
